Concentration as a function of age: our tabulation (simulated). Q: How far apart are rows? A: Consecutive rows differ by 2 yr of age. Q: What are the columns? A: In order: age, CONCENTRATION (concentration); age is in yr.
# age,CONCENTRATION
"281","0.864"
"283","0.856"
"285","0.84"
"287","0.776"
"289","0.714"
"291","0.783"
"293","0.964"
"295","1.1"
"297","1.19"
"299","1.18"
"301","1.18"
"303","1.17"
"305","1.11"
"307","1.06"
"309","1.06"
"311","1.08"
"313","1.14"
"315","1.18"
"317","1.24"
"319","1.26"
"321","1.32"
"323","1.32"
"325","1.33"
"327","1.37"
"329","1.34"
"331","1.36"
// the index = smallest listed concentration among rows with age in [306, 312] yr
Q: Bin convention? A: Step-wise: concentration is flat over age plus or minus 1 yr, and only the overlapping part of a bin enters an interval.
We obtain 1.06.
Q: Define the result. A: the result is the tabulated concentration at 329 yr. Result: 1.34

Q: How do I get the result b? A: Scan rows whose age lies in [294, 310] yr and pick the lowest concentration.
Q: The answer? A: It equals 1.06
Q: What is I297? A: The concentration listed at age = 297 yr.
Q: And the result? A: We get 1.19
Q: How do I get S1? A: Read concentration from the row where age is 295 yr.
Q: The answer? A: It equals 1.1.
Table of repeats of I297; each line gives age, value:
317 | 1.24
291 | 0.783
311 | 1.08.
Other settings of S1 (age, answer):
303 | 1.17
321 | 1.32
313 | 1.14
